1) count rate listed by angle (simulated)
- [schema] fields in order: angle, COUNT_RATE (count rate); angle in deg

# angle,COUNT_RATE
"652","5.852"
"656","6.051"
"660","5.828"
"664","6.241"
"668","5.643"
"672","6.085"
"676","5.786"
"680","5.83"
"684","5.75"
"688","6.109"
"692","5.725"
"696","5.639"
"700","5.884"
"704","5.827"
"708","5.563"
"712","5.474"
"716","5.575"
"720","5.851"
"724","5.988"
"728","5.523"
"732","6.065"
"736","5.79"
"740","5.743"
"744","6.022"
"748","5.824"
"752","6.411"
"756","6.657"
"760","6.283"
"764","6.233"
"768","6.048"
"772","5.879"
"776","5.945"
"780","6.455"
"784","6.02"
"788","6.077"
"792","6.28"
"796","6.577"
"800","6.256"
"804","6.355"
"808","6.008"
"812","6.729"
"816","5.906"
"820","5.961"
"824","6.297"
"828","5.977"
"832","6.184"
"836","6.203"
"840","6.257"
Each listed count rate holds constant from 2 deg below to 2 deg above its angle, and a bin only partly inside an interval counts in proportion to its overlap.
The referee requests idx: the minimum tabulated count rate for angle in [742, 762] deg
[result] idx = 5.824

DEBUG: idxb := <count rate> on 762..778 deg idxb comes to 6.03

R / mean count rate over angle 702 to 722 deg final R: 5.66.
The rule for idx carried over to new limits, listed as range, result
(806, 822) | 5.906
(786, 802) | 6.077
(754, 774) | 5.879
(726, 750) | 5.523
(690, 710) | 5.563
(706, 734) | 5.474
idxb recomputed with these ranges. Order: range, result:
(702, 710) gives 5.7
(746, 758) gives 6.3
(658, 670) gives 5.9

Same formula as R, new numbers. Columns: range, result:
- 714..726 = 5.8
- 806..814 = 6.37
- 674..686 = 5.79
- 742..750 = 5.92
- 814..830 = 6.04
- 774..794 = 6.16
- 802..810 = 6.18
